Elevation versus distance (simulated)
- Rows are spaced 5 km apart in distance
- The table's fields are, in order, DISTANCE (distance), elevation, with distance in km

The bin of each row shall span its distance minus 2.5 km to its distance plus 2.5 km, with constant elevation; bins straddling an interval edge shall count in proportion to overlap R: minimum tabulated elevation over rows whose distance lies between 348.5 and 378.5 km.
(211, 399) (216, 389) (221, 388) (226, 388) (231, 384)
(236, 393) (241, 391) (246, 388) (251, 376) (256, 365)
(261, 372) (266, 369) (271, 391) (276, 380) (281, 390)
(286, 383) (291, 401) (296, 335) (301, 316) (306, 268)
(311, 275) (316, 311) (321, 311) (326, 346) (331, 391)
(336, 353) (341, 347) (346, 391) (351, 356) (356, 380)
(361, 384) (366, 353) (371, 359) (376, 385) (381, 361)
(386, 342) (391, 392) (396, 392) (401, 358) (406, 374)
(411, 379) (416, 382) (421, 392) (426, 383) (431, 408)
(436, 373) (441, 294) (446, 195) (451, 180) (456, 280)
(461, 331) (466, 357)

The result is 353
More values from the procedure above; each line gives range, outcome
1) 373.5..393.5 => 342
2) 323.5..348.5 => 346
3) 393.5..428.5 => 358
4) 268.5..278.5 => 380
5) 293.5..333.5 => 268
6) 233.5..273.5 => 365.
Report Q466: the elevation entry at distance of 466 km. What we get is 357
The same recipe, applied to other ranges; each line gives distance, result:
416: 382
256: 365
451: 180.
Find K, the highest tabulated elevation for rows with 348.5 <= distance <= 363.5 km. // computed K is 384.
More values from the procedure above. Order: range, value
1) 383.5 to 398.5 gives 392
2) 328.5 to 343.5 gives 391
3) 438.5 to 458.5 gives 294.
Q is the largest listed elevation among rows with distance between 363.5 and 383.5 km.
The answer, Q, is 385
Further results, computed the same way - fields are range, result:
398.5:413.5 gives 379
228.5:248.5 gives 393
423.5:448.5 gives 408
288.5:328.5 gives 401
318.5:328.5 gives 346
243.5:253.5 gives 388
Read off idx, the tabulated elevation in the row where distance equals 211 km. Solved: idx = 399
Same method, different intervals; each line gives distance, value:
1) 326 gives 346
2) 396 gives 392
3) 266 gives 369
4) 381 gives 361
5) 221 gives 388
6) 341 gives 347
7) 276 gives 380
